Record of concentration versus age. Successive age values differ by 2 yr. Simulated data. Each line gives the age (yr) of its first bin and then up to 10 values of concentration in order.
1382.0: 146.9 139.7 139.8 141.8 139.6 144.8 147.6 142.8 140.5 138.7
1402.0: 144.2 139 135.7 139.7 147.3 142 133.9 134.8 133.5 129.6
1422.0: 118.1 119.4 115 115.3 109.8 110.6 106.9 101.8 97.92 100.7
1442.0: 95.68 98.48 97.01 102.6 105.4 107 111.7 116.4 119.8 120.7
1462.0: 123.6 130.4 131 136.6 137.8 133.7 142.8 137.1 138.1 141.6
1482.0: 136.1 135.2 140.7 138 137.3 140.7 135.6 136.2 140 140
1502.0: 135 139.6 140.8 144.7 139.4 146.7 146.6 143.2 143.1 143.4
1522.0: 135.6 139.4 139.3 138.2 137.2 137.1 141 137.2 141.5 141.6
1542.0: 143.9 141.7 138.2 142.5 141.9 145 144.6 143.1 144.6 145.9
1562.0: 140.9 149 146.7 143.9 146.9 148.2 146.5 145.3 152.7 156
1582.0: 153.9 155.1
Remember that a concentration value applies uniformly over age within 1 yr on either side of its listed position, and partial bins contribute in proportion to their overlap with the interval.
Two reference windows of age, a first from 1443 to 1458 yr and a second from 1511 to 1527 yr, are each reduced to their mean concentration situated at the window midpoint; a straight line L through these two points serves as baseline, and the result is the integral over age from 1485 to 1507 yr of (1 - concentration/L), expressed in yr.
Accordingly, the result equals -1.4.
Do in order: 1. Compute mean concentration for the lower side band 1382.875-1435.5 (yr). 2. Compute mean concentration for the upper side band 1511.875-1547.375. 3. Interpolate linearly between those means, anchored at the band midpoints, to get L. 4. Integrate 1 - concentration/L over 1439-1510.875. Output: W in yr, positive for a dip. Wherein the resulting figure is 4.8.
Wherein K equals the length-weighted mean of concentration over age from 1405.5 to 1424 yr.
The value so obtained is 134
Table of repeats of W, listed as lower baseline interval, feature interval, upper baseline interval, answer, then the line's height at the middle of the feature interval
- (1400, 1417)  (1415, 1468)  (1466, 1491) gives 9.4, 139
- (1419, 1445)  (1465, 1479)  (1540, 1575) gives -1.9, 120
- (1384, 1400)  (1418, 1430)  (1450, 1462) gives 0.8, 129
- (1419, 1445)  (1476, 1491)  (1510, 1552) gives -1.5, 126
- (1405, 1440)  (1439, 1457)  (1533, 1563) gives 3.2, 126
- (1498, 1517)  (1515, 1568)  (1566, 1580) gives 1.1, 145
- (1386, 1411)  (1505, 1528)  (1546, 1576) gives 0.3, 144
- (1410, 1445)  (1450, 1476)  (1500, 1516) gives 0.4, 128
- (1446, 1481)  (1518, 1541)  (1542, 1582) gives -0.1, 139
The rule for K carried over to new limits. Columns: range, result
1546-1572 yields 144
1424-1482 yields 118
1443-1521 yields 132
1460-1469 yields 129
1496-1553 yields 141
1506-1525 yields 142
